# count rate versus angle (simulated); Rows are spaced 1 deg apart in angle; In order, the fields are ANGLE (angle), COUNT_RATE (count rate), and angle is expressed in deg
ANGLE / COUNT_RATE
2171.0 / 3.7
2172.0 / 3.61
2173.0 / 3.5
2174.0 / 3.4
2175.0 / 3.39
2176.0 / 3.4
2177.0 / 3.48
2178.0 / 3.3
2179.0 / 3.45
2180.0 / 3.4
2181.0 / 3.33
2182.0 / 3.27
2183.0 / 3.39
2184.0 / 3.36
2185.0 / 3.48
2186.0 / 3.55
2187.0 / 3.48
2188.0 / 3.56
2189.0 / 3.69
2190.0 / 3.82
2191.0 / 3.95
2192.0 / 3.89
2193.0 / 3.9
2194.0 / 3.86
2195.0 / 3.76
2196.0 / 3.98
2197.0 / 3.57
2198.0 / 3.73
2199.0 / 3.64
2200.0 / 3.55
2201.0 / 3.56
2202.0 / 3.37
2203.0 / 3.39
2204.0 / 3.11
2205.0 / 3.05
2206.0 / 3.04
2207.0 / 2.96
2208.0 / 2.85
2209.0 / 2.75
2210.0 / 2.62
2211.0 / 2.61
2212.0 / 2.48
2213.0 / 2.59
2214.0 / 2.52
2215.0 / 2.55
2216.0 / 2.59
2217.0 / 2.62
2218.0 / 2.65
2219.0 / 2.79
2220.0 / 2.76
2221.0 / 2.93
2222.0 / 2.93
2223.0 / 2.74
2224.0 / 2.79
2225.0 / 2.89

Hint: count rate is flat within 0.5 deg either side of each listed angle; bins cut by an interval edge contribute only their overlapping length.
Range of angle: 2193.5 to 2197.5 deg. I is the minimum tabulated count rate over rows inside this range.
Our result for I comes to 3.57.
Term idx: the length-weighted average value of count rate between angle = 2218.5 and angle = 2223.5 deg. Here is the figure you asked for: 2.83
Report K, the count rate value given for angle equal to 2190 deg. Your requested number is 3.82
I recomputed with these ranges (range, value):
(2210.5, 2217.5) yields 2.48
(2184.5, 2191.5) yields 3.48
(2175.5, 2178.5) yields 3.3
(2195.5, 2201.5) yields 3.55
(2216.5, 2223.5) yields 2.62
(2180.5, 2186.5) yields 3.27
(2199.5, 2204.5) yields 3.11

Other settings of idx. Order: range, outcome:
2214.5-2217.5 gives 2.59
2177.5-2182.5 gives 3.35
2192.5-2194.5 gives 3.88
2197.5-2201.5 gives 3.62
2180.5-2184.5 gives 3.34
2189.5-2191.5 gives 3.88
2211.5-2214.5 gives 2.53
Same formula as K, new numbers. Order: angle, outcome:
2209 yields 2.75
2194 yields 3.86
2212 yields 2.48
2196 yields 3.98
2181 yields 3.33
